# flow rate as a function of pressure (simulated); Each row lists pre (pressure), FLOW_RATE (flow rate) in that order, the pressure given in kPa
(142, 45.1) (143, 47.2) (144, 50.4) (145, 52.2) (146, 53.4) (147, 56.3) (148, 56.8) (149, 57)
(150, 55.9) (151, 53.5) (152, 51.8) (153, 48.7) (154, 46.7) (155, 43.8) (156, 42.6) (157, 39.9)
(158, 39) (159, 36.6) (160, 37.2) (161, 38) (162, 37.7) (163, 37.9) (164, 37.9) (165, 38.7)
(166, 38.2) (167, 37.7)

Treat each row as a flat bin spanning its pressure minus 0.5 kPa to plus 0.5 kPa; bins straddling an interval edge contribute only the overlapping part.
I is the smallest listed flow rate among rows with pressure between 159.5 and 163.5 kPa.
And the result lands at 37.2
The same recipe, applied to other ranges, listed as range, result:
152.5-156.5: 42.6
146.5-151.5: 53.5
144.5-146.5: 52.2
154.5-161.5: 36.6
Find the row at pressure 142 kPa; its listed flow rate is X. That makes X 45.1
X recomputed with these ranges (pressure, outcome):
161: 38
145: 52.2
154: 46.7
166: 38.2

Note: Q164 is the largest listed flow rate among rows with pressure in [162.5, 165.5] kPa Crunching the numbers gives 38.7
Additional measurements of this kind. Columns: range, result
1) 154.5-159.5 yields 43.8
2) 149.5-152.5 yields 55.9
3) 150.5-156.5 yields 53.5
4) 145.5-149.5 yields 57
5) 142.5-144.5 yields 50.4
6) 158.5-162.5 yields 38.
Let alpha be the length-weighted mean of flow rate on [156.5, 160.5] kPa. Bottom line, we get 38.2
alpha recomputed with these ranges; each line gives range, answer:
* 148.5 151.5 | 55.5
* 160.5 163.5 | 37.9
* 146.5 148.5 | 56.5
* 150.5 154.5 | 50.2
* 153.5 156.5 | 44.4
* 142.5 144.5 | 48.8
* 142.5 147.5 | 51.9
